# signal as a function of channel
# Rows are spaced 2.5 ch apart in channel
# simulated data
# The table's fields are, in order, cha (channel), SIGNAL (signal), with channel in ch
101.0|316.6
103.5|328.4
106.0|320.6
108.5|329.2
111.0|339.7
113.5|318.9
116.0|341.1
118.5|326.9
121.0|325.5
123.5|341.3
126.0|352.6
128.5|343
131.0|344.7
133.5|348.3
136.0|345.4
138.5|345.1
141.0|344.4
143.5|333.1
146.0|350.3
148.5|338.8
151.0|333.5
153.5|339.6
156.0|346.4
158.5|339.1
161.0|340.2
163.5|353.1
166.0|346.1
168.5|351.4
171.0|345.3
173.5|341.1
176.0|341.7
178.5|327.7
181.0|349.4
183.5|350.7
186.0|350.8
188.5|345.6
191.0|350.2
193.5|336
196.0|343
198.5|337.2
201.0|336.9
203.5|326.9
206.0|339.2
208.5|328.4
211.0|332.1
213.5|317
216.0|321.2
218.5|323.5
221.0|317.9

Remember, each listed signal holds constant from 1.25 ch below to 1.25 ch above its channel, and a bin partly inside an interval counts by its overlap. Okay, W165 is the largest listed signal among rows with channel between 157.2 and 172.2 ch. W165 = 353.1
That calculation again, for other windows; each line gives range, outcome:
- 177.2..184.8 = 350.7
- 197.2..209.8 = 339.2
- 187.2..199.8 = 350.2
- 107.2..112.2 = 339.7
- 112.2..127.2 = 352.6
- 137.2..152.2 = 350.3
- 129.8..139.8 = 348.3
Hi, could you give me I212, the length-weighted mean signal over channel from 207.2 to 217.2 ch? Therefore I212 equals 325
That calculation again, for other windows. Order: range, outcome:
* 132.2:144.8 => 343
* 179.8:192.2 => 349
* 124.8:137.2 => 347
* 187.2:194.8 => 344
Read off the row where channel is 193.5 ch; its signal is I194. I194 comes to 336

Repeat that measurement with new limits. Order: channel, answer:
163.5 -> 353.1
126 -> 352.6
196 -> 343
